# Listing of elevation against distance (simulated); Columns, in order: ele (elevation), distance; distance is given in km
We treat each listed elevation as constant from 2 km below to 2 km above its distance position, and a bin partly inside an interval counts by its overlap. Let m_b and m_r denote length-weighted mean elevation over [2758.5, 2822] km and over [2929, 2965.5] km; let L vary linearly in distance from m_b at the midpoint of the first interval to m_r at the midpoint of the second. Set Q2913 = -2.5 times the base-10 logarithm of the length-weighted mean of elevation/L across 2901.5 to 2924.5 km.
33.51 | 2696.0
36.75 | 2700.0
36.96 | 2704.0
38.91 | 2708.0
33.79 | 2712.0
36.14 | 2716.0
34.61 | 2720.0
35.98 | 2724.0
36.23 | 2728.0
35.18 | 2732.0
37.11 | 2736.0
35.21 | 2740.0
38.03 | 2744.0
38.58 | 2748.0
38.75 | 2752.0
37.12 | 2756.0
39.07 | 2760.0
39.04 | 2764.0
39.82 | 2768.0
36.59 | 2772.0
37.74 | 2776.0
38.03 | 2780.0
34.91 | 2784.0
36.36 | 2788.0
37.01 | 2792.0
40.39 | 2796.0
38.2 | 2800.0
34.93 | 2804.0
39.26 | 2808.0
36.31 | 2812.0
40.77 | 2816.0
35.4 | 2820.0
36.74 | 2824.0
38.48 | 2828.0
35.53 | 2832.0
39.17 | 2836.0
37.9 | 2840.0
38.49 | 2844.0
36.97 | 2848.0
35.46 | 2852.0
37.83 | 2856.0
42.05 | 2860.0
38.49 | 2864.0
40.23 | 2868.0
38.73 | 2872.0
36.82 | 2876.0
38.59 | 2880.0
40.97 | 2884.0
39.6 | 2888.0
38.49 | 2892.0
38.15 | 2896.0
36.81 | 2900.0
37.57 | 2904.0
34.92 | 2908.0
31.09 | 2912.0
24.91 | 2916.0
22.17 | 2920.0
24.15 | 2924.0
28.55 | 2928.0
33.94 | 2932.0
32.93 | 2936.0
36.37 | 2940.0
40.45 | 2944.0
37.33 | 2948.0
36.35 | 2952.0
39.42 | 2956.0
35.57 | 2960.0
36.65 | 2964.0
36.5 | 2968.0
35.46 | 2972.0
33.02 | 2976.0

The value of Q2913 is 0.23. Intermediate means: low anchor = 37.7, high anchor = 36.3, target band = 29.6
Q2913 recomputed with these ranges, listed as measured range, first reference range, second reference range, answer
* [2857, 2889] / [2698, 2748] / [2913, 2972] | -0.152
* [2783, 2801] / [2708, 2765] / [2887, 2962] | -0.043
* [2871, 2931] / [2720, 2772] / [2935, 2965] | 0.094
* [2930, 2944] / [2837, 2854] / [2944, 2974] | 0.054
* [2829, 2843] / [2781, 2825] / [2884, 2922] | -0.041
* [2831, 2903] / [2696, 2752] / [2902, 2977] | -0.115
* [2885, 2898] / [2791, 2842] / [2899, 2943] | -0.175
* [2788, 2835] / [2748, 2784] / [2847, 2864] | 0.018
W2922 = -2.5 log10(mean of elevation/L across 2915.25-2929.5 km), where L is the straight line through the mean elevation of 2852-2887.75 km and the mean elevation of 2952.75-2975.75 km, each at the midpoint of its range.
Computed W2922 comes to 0.45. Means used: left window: 39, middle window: 24.8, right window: 36.4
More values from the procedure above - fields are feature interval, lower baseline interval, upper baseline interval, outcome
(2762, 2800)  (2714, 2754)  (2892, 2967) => -0.055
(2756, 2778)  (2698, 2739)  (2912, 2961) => -0.088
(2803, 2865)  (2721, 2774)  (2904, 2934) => -0.140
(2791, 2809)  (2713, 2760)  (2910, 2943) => -0.109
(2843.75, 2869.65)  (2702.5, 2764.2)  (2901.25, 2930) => -0.210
